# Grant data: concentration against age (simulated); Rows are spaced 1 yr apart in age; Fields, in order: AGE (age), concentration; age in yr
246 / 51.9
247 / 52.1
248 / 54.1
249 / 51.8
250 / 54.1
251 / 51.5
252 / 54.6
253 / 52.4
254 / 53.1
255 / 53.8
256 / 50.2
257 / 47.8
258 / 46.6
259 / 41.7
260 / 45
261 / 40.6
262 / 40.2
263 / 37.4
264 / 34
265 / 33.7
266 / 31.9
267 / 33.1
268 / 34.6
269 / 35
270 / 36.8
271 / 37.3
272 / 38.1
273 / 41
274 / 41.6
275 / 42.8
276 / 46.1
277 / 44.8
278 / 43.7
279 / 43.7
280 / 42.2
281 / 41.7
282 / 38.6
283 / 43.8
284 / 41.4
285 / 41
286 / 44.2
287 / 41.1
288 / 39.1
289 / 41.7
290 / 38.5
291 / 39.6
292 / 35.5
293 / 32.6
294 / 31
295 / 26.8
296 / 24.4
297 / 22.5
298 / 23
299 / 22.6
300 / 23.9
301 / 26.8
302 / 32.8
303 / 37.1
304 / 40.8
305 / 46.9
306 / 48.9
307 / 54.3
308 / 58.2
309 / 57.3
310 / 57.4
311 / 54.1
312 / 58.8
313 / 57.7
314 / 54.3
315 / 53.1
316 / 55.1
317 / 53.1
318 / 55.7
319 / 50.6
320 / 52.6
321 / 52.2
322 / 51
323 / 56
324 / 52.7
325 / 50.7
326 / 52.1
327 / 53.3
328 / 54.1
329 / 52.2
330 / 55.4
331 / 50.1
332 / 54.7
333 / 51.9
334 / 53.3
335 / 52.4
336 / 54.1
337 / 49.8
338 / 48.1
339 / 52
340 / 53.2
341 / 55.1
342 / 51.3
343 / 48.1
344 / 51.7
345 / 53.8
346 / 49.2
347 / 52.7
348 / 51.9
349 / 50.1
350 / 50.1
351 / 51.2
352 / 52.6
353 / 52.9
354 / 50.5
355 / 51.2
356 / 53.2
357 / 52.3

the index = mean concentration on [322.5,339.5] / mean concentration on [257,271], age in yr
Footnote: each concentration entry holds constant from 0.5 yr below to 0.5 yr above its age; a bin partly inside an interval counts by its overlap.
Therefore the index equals 1.38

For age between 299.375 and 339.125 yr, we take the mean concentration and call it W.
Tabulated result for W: 50.5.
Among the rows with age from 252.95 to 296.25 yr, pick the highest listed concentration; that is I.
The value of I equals 53.8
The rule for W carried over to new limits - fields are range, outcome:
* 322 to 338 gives 52.6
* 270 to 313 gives 40.3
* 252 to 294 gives 41.2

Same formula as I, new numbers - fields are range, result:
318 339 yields 56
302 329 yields 58.8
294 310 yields 58.2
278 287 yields 44.2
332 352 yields 55.1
